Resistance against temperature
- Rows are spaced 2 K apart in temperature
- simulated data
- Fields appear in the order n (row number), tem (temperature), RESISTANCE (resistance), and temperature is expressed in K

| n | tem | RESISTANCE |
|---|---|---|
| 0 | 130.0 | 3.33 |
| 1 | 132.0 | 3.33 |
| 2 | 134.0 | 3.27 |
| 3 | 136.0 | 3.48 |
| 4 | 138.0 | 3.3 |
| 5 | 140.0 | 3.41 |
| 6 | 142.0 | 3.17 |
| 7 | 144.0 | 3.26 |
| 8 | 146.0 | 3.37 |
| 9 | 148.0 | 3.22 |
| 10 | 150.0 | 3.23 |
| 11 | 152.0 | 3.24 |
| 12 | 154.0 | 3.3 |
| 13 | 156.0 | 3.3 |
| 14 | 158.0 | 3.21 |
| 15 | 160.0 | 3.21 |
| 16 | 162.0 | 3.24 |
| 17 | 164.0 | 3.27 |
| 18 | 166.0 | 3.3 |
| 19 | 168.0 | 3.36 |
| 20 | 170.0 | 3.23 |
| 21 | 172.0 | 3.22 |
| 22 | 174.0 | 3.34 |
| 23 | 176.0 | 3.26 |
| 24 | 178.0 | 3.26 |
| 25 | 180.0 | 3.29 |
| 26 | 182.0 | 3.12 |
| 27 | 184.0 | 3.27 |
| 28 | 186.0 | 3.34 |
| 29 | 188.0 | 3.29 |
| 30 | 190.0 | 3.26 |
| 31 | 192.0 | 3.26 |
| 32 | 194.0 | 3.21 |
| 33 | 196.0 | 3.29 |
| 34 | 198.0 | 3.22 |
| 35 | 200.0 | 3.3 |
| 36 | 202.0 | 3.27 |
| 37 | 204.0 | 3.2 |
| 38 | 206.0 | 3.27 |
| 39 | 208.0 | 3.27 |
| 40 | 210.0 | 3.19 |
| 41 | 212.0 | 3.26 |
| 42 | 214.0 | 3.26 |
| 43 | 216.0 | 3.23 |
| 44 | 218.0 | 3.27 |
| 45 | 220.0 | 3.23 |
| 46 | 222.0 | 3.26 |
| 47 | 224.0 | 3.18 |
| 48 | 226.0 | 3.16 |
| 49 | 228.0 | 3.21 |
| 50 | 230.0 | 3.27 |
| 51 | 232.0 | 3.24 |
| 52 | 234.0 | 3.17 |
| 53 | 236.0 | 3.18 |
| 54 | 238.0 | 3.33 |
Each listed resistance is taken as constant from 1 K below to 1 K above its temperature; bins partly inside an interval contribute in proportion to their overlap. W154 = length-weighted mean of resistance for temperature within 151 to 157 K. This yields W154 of 3.28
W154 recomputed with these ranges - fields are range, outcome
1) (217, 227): 3.22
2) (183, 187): 3.3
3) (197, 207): 3.25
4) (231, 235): 3.21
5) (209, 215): 3.24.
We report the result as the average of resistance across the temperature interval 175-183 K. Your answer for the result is 3.23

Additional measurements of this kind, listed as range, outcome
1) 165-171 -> 3.3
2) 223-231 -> 3.21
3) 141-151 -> 3.25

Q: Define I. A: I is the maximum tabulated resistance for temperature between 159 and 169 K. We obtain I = 3.36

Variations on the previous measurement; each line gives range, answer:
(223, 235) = 3.27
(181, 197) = 3.34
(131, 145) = 3.48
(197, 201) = 3.3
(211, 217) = 3.26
